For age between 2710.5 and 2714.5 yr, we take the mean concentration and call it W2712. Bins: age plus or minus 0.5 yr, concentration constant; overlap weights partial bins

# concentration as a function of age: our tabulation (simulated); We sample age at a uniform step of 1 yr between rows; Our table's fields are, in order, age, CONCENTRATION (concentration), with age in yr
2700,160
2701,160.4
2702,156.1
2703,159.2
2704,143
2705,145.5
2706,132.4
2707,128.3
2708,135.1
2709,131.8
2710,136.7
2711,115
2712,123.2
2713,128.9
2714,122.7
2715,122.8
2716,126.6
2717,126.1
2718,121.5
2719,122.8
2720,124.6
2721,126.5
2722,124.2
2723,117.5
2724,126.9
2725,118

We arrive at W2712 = 122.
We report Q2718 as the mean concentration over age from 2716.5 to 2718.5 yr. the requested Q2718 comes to 124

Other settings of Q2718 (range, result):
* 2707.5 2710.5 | 135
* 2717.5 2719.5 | 122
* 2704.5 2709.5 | 135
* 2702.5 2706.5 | 145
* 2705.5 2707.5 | 130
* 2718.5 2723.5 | 123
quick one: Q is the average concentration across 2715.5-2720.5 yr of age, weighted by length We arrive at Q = 124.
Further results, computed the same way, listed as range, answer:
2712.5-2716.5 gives 125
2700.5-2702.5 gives 158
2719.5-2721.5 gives 126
